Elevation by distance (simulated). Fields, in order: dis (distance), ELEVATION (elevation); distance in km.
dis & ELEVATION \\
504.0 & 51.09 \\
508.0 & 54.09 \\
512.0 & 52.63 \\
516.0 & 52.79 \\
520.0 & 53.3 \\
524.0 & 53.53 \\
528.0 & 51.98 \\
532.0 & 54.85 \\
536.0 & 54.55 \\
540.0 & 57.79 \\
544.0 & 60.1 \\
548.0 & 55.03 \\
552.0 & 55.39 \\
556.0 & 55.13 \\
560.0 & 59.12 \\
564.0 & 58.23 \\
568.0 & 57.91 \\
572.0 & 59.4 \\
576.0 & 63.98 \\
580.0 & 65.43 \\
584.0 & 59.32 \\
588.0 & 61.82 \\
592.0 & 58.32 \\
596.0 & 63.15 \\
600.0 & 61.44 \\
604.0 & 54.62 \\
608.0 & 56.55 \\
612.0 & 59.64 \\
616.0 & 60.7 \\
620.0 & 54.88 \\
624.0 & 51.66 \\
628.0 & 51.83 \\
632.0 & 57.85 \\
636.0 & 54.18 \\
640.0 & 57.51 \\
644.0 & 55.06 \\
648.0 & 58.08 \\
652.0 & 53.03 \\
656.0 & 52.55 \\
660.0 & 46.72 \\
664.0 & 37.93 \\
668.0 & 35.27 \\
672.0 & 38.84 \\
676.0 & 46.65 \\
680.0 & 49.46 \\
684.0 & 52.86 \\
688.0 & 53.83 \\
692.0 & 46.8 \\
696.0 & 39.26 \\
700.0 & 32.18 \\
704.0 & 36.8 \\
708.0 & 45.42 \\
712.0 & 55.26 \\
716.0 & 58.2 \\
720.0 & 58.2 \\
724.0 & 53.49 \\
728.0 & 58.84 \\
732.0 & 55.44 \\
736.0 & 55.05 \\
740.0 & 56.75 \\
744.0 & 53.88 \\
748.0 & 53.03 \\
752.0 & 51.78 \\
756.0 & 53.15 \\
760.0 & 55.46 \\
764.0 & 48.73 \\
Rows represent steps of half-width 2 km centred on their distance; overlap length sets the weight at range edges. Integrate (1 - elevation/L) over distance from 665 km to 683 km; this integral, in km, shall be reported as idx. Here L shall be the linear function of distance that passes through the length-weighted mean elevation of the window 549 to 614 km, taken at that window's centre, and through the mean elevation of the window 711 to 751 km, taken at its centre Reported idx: 4.48 km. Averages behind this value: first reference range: 59.3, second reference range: 55.7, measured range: 42.9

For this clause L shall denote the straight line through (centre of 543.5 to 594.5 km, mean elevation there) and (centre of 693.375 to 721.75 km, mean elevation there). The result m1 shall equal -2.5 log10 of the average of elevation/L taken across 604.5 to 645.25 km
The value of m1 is -0.04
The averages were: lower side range 59.2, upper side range 46.4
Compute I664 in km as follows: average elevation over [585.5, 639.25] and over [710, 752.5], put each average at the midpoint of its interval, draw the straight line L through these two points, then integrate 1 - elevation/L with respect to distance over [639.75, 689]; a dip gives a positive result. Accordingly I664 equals 6.9 km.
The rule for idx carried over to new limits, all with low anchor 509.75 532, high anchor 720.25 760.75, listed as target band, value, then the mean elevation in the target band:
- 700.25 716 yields 2.5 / 45.9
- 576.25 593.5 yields -2.6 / 61.6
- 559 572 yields -1.2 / 58.5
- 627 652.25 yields -0.8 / 55.7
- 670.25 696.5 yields 3.4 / 47.3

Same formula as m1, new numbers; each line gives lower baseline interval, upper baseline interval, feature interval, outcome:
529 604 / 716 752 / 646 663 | 0.11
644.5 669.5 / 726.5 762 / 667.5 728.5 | 0.08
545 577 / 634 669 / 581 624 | -0.08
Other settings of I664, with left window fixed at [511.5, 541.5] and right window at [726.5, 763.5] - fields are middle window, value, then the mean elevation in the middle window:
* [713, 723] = -0.5 km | 57.4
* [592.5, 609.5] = -1.5 km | 59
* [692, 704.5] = 3.8 km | 37.7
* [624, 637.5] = 0.0 km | 54.2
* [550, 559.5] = -0.3 km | 55.9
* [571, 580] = -1.5 km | 62.8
